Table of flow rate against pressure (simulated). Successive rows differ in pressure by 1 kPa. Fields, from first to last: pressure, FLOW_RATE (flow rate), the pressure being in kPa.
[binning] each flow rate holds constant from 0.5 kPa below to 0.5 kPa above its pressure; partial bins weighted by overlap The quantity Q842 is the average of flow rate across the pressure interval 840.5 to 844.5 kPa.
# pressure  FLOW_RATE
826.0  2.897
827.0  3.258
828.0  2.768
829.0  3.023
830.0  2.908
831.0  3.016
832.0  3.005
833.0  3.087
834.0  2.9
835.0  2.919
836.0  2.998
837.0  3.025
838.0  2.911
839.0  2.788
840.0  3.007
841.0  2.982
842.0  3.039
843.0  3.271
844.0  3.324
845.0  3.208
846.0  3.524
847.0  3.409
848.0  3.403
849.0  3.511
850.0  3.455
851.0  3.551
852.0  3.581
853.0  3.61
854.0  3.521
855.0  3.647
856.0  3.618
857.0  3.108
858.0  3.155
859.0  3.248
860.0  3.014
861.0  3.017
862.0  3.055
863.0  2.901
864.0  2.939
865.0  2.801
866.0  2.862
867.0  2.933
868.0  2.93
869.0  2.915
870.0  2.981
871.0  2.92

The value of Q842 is 3.15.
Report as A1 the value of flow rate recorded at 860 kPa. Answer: 3.014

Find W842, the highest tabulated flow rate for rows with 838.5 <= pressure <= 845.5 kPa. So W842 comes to 3.324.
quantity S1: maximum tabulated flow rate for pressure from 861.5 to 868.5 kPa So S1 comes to 3.055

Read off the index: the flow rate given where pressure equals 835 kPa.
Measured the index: 2.919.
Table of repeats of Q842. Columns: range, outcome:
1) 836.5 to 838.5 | 2.97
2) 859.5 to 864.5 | 2.99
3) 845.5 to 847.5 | 3.47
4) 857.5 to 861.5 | 3.11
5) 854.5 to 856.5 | 3.63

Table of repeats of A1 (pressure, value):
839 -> 2.788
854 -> 3.521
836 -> 2.998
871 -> 2.92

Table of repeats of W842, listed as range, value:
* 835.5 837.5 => 3.025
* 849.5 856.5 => 3.647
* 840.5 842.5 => 3.039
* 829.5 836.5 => 3.087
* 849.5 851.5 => 3.551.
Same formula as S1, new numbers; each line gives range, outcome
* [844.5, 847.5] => 3.524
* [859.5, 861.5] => 3.017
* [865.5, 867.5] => 2.933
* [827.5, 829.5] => 3.023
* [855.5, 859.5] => 3.618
